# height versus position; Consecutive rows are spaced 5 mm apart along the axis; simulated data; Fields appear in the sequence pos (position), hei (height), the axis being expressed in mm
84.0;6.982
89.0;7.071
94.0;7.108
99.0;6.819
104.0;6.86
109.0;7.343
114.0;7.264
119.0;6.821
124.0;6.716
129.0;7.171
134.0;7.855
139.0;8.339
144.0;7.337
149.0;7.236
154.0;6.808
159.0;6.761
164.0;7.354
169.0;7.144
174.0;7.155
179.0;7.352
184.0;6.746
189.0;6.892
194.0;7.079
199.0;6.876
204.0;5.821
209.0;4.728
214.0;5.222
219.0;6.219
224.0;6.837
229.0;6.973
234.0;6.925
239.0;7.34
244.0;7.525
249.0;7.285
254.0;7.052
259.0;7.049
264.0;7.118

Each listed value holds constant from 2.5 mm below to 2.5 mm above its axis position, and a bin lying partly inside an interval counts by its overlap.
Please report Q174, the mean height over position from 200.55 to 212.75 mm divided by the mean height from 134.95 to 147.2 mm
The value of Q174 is 0.7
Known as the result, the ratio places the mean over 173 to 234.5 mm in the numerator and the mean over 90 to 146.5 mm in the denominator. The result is 0.90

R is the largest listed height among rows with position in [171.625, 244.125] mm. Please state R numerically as 7.525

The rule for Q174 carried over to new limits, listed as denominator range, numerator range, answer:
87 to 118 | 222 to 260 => 1.01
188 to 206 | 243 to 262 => 1.08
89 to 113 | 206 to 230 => 0.84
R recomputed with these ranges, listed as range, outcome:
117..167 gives 8.339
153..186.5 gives 7.354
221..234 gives 6.973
